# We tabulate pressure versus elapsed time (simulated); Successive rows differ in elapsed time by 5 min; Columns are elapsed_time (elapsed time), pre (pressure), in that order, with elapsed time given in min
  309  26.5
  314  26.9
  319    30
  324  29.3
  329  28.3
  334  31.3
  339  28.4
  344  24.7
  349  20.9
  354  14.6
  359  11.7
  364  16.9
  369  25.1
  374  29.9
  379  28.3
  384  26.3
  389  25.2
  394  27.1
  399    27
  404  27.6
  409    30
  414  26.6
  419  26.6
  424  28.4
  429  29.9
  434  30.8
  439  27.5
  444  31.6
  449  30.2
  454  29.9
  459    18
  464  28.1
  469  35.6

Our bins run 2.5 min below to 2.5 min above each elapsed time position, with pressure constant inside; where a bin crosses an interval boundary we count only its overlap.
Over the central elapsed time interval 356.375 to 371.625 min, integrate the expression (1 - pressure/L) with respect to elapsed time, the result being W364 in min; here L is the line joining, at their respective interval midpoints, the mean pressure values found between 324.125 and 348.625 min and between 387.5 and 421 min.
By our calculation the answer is 5.3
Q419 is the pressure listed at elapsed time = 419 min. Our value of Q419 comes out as 26.6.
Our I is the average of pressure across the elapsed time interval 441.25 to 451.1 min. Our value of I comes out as 30.8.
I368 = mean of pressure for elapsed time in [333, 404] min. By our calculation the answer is 24.1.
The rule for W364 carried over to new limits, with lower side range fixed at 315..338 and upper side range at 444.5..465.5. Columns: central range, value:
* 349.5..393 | 9.42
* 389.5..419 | 0.57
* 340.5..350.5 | 1.90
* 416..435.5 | -0.89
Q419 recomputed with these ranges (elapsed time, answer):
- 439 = 27.5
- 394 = 27.1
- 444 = 31.6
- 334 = 31.3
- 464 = 28.1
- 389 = 25.2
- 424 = 28.4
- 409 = 30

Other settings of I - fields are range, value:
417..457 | 29.3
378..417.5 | 27.2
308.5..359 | 25.4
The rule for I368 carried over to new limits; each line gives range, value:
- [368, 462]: 27.7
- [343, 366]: 17.3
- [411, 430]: 27.8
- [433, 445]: 29.7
